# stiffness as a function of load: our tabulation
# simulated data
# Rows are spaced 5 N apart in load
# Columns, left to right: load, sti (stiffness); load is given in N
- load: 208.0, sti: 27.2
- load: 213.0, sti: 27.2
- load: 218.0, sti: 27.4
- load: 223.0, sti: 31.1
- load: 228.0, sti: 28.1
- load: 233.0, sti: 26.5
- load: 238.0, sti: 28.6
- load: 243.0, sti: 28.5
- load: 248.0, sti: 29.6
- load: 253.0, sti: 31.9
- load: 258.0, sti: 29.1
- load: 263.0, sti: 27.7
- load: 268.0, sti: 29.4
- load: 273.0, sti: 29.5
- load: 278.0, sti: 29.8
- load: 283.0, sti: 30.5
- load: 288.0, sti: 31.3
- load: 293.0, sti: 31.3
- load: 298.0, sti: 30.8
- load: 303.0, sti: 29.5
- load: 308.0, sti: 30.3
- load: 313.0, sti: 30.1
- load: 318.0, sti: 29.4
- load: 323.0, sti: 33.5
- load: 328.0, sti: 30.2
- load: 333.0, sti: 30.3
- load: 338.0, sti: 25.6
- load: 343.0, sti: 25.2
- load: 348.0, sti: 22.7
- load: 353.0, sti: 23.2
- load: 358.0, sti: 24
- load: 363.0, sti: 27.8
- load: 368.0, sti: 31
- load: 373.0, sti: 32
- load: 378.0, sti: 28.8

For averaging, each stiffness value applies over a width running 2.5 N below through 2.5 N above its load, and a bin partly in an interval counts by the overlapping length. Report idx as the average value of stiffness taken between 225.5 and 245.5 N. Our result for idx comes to 27.9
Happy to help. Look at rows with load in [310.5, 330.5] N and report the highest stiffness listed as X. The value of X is 33.5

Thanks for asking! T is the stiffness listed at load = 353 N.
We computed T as 23.2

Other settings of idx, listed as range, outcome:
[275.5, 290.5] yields 30.5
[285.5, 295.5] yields 31.3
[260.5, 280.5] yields 29.1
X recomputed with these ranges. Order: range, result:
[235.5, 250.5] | 29.6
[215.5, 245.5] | 31.1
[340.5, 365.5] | 27.8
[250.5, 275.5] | 31.9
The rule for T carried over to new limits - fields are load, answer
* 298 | 30.8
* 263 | 27.7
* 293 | 31.3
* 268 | 29.4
